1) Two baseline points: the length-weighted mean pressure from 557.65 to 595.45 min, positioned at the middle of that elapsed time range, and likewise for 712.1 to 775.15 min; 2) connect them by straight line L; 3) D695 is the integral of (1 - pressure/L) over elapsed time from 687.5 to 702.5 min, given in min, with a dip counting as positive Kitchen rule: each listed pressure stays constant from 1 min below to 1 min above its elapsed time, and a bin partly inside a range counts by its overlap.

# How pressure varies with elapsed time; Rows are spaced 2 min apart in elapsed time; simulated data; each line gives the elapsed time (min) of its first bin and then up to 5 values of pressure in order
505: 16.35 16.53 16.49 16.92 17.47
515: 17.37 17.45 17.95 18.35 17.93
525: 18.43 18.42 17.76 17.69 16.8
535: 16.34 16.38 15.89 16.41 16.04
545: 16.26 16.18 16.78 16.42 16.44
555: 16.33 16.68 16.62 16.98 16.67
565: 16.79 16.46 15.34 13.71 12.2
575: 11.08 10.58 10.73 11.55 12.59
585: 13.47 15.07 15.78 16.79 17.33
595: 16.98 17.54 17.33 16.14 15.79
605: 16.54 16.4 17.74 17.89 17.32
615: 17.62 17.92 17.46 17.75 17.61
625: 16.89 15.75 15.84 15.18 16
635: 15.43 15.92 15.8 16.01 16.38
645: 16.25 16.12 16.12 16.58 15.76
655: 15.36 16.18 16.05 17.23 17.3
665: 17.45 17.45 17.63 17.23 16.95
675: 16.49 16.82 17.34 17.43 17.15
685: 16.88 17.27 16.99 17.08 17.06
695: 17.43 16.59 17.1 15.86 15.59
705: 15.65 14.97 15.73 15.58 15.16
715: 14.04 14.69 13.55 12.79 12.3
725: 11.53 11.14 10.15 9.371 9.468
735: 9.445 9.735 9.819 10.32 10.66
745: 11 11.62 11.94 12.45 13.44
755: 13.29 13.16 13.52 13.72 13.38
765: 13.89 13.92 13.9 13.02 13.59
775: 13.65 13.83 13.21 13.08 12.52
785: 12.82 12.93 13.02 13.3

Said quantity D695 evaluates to -4.5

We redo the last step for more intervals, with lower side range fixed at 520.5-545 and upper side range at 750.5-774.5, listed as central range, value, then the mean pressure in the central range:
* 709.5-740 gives 4.6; 12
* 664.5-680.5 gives -2.4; 17.2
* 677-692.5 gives -2.6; 17.1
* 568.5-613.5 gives 3.3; 15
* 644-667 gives -1.9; 16.4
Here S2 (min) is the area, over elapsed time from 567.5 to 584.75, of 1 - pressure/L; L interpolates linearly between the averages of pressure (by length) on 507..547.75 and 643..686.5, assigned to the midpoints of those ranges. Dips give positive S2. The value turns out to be 4.66 min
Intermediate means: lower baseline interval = 17.1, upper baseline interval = 16.7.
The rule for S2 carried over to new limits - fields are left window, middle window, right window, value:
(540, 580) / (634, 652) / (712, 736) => -3.3 min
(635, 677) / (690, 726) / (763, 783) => 0.1 min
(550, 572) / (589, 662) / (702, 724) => -5.0 min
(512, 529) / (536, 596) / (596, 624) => 8.0 min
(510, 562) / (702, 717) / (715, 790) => -2.2 min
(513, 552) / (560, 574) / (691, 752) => 0.8 min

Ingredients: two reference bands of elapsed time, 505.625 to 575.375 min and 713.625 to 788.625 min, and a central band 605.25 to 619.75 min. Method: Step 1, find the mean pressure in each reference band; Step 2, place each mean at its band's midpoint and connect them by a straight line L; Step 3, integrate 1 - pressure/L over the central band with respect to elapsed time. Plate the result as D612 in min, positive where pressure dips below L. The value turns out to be -2.2 min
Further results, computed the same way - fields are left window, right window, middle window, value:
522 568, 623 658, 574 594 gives 3.6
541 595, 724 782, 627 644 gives -2.2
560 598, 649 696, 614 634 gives -1.4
